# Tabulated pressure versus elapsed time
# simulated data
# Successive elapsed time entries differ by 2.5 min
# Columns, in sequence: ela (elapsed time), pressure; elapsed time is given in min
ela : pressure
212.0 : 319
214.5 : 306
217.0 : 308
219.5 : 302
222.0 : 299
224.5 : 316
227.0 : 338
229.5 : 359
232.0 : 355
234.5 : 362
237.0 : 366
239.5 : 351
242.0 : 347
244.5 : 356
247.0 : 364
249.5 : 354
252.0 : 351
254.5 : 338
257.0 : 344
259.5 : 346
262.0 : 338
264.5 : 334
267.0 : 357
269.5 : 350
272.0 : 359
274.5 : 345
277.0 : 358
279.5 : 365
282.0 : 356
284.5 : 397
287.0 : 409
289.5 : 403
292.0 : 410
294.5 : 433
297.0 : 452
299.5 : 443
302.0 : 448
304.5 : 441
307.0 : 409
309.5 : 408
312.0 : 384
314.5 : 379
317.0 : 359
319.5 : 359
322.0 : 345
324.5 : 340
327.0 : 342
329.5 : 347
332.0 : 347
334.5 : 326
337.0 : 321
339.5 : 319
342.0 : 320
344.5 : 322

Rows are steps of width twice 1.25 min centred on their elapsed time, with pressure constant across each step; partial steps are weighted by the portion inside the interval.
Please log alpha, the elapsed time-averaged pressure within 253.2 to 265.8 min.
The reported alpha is 340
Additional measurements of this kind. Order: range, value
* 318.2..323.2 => 352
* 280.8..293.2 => 395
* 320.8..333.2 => 344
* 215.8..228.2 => 313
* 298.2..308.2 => 435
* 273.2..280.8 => 356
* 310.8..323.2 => 365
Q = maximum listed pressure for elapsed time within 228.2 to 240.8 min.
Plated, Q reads 366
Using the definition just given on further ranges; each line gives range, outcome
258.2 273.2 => 359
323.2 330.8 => 347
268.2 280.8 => 365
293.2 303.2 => 452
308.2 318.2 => 408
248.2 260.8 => 354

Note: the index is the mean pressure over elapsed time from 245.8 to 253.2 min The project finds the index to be 356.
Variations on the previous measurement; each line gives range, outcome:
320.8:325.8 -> 342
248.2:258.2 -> 347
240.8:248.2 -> 356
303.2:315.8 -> 404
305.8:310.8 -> 408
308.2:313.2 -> 396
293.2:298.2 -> 442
